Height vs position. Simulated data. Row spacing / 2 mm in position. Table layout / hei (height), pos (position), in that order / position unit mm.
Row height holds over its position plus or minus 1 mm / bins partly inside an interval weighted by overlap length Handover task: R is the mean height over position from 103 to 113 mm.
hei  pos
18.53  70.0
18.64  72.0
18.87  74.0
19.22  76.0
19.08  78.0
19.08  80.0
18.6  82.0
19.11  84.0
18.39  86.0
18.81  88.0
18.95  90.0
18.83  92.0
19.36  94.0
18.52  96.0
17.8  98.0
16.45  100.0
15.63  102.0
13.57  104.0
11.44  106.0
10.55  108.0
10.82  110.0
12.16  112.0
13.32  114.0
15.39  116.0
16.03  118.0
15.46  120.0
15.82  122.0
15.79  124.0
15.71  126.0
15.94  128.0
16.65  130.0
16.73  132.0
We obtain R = 11.7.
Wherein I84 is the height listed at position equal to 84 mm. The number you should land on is 19.11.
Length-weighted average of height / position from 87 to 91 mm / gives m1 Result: 18.9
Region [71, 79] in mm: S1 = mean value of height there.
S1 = 19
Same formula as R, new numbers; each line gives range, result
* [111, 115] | 12.7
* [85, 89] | 18.6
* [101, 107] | 13.5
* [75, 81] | 19.1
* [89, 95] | 19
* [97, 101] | 17.1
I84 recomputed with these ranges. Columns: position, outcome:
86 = 18.39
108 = 10.55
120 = 15.46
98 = 17.8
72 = 18.64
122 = 15.82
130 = 16.65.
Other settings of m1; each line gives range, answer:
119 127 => 15.7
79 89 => 18.8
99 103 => 16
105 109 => 11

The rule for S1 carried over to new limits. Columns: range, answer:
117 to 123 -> 15.8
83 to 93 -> 18.8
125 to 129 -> 15.8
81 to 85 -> 18.9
